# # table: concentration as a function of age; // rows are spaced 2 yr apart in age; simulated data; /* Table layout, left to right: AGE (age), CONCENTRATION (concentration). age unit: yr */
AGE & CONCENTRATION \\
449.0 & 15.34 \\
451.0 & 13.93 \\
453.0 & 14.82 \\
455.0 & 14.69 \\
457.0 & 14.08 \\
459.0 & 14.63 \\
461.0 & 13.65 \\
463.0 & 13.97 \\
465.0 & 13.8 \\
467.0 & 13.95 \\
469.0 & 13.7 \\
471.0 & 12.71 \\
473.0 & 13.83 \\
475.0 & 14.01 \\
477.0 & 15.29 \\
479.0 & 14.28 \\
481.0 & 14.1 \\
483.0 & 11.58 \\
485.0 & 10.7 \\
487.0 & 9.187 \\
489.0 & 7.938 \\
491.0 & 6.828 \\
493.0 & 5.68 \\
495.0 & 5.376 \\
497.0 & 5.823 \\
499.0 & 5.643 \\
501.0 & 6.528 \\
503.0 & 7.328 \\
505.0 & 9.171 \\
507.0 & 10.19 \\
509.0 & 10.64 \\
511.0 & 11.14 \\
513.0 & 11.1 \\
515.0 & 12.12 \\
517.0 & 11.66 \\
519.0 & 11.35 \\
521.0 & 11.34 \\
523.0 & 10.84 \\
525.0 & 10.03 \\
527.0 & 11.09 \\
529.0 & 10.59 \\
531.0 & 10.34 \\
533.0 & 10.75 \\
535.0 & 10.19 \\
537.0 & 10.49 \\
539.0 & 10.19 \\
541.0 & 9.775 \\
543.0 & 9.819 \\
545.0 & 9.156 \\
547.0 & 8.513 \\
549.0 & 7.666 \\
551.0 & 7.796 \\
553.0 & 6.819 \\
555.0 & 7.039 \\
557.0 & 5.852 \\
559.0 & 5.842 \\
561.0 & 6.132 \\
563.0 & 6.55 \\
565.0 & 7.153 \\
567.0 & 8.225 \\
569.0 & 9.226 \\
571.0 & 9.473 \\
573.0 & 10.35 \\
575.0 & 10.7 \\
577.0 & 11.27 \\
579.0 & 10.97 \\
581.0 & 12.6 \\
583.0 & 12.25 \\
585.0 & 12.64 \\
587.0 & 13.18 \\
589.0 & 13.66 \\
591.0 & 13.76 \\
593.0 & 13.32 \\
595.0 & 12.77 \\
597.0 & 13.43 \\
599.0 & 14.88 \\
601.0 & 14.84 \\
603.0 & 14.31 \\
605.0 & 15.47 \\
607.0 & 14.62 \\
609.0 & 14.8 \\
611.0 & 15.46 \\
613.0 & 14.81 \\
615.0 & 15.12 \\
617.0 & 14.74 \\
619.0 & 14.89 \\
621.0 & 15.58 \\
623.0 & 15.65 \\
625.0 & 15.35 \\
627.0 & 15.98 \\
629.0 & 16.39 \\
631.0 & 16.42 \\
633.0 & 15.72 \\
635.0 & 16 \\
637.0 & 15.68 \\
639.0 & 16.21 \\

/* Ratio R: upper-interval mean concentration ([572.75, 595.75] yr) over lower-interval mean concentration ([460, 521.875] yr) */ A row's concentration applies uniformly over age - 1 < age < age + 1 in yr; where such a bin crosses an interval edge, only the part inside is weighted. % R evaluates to 1.14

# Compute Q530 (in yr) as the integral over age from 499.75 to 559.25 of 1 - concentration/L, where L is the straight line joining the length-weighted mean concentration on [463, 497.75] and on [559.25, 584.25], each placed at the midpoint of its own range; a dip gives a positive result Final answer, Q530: 4.4 yr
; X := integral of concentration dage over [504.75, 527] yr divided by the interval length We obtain 10.9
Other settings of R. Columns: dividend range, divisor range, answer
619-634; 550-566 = 2.38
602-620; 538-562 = 1.89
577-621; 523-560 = 1.54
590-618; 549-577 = 1.83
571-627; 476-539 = 1.37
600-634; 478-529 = 1.58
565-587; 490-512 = 1.40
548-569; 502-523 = 0.66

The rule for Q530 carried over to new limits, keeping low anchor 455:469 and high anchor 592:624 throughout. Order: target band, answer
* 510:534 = 5.5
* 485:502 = 8.8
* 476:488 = 1.4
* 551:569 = 9.4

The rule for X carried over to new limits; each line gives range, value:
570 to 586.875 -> 11.4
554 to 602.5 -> 10.7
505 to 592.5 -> 10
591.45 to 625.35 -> 14.7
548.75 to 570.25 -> 7.13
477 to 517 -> 9.44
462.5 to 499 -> 11.1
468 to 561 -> 9.79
